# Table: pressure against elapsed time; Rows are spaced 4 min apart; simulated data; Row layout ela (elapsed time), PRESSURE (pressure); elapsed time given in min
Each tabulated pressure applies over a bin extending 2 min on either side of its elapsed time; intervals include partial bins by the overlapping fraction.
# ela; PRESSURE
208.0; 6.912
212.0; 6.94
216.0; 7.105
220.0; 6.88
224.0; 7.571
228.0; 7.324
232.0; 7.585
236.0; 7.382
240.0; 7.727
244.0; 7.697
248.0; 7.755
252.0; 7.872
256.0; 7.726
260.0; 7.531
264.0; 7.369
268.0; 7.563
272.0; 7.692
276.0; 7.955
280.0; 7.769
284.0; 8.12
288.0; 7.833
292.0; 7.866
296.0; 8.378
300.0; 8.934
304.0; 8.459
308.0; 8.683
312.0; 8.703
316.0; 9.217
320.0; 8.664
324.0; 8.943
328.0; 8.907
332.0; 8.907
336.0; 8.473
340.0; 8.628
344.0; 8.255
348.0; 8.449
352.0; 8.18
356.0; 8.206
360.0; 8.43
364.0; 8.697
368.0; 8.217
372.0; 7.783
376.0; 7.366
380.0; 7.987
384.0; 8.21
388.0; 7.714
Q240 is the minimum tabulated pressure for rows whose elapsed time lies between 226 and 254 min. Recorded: 7.324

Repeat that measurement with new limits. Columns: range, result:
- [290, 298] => 7.866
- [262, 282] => 7.369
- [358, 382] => 7.366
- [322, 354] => 8.18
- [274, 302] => 7.769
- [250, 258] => 7.726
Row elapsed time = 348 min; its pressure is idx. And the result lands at 8.449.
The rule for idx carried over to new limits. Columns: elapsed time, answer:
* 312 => 8.703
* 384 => 8.21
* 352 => 8.18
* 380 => 7.987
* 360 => 8.43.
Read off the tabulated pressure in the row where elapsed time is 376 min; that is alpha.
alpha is 7.366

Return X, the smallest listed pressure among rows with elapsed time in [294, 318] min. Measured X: 8.378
